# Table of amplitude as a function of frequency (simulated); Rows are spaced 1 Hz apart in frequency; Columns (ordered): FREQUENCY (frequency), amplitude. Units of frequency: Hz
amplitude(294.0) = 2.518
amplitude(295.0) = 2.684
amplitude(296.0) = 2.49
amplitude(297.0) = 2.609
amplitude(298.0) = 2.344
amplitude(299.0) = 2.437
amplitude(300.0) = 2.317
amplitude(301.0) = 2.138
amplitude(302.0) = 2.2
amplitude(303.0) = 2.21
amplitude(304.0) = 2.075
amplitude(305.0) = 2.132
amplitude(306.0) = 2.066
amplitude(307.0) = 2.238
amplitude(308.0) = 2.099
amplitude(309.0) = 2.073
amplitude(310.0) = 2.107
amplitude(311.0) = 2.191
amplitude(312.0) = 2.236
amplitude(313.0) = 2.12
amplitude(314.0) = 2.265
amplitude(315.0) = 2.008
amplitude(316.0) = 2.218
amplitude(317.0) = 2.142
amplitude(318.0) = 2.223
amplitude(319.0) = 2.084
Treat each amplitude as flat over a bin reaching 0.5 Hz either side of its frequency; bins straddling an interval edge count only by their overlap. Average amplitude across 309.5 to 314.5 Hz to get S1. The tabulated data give 2.18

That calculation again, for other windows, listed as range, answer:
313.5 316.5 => 2.16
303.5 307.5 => 2.13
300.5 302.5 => 2.17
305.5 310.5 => 2.12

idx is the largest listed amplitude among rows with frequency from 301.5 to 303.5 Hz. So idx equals 2.21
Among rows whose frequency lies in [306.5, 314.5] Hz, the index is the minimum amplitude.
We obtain 2.073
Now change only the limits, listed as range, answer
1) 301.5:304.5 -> 2.075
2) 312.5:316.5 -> 2.008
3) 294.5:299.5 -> 2.344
